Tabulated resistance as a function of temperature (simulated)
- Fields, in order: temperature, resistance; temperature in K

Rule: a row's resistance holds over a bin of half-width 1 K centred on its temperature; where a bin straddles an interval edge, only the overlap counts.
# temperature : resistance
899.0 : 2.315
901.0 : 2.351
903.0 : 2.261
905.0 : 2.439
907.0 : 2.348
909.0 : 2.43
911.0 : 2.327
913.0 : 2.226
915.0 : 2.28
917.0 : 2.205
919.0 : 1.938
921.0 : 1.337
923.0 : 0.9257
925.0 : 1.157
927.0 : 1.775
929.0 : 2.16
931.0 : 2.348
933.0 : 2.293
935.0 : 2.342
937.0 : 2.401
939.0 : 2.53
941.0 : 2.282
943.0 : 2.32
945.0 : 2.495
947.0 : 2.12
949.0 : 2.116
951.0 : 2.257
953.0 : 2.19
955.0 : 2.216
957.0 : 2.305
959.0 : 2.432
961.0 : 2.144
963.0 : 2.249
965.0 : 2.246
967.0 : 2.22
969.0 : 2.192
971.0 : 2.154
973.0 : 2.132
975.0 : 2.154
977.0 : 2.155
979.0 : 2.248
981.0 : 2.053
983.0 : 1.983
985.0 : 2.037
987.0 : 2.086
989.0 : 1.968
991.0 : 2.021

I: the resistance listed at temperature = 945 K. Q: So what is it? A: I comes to 2.495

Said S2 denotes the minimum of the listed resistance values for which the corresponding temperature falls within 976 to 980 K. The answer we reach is 2.155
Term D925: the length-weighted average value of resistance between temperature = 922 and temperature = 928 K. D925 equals 1.29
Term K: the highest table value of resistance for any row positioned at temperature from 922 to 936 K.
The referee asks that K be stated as 2.348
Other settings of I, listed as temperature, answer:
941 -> 2.282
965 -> 2.246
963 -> 2.249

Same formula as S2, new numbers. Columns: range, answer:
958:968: 2.144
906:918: 2.205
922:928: 0.9257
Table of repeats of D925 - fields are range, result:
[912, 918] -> 2.24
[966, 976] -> 2.17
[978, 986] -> 2.08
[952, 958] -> 2.24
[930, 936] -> 2.33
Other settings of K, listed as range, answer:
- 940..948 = 2.495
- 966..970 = 2.22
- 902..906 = 2.439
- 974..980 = 2.248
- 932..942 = 2.53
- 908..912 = 2.43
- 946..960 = 2.432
